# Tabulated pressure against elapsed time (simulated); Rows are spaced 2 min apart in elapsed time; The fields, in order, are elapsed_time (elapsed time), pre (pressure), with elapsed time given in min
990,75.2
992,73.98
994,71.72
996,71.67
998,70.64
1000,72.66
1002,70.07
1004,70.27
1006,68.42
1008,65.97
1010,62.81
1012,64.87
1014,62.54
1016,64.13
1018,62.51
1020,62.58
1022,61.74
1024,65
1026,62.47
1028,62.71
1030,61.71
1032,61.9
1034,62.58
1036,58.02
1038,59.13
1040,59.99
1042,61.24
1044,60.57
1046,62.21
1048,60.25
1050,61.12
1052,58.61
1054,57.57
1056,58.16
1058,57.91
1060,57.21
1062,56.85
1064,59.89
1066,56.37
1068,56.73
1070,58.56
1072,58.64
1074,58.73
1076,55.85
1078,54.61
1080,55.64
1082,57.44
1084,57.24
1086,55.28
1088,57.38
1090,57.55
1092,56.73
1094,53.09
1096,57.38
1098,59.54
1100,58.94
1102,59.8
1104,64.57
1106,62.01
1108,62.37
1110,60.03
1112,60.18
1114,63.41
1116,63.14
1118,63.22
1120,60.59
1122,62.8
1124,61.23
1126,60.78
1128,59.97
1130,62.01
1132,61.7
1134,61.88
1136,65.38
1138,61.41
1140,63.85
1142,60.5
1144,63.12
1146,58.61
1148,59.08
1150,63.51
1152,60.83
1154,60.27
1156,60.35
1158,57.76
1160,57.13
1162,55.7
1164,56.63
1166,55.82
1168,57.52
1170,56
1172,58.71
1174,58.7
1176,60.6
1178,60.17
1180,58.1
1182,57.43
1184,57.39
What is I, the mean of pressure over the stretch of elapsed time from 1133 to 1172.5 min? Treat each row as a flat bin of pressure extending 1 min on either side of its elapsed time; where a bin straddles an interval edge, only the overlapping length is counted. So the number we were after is 59.7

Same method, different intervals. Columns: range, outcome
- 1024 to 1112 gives 59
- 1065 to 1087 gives 56.8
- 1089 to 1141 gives 60.9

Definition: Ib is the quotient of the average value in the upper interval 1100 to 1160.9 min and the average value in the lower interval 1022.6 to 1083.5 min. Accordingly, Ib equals 1.0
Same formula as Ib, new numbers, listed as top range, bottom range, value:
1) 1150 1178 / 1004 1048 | 0.93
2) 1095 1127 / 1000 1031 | 0.95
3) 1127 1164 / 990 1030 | 0.91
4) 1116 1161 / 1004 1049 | 0.98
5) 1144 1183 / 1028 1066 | 0.98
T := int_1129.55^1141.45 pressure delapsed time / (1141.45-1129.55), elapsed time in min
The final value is 62.7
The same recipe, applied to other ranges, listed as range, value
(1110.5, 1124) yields 62.1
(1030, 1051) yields 60.7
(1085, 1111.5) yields 58.8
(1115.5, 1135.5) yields 61.8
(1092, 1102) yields 57.4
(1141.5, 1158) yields 60.6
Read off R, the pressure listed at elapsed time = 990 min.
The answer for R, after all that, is 75.2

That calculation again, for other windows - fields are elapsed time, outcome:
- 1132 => 61.7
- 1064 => 59.89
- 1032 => 61.9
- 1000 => 72.66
